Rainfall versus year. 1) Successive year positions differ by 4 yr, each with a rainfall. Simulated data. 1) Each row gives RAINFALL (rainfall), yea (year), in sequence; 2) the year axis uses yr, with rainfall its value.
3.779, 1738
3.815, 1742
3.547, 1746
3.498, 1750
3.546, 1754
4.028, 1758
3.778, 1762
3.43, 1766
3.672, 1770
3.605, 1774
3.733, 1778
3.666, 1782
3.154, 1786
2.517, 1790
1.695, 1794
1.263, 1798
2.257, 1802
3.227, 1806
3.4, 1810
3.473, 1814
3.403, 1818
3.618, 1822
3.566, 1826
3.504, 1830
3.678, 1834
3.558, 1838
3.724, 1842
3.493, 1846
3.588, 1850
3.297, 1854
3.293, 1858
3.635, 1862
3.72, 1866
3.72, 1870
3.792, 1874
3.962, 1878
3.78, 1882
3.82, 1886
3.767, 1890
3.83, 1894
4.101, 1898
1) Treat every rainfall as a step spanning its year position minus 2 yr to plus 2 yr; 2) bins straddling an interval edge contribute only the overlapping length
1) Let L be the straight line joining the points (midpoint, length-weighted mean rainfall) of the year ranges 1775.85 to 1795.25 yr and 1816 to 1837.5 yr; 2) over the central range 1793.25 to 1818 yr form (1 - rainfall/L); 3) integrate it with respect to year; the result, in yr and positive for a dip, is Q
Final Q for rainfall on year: 4.8 yr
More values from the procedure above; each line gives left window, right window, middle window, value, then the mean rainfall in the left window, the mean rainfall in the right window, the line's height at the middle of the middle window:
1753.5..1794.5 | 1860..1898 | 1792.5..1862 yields 7.87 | 3.4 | 3.8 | 3.6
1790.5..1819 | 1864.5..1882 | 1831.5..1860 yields -1.68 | 2.64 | 3.8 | 3.33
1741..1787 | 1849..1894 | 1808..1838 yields 1.10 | 3.63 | 3.68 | 3.66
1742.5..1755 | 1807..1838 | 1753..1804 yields 6.48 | 3.56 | 3.51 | 3.54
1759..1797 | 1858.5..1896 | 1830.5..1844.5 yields -0.35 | 3.22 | 3.76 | 3.54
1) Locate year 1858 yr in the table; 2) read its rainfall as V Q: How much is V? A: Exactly 3.293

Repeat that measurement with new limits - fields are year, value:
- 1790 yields 2.517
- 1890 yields 3.767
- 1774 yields 3.605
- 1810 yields 3.4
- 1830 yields 3.504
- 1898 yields 4.101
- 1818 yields 3.403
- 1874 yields 3.792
